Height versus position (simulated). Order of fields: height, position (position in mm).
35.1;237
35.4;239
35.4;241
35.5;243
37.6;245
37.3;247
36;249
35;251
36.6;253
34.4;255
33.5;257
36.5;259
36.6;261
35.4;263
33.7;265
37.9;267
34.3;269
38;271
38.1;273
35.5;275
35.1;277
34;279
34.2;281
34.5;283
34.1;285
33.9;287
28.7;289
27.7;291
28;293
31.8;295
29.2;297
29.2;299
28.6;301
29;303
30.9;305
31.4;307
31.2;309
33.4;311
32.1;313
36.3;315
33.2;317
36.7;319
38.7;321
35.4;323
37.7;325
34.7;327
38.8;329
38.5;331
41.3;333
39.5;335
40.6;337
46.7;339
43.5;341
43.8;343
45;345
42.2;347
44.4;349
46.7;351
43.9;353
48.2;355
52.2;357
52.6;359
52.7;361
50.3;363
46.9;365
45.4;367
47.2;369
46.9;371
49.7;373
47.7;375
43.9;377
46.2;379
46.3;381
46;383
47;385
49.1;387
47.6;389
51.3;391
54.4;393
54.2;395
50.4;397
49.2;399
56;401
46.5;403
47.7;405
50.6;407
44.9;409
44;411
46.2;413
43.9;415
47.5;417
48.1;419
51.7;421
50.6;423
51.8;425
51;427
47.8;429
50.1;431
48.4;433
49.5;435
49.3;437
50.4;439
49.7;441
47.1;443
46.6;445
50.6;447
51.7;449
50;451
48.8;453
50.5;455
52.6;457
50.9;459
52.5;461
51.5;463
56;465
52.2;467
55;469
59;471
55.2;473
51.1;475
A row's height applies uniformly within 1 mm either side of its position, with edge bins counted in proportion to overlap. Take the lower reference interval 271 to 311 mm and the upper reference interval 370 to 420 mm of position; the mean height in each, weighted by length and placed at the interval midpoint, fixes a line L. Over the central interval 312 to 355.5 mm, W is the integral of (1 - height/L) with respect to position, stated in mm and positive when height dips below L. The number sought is -1.66 mm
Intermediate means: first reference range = 32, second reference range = 48.2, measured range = 40.3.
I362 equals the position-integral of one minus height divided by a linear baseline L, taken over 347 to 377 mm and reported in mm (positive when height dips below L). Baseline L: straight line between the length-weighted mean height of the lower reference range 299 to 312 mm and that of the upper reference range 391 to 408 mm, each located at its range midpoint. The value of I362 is -3.5 mm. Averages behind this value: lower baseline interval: 30.6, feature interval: 47.9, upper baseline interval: 51.1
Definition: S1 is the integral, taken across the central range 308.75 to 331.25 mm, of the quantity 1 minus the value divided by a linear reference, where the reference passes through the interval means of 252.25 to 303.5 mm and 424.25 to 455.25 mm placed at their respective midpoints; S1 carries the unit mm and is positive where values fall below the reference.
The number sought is 1.2 mm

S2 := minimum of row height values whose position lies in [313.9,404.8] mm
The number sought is 33.2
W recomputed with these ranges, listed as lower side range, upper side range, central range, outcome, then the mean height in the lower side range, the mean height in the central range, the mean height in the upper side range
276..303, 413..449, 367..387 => -2.1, 31.4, 46.8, 49.1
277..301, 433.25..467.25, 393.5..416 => -1.8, 31.4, 48.6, 50.5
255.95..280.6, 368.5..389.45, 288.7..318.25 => 6.4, 35.7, 30.8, 47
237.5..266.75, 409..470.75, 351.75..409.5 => -4.4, 35.7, 48.8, 49.9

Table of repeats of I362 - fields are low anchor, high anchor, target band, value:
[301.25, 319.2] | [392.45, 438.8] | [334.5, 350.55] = -2.5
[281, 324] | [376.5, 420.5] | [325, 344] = -1.6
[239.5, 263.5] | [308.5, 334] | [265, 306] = 3.7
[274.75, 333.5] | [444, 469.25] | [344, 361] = -3.5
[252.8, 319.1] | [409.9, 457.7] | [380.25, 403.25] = -2.8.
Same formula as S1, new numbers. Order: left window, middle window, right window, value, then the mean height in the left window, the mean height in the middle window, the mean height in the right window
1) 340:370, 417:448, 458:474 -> 1.47 mm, 47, 49.4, 54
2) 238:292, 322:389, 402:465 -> -3.49 mm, 35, 44.9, 49.2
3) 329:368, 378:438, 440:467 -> -0.68 mm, 45.3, 48.9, 50.7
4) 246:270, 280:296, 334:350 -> 2.79 mm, 35.6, 31.6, 43.2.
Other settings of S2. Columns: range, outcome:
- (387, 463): 43.9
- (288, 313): 27.7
